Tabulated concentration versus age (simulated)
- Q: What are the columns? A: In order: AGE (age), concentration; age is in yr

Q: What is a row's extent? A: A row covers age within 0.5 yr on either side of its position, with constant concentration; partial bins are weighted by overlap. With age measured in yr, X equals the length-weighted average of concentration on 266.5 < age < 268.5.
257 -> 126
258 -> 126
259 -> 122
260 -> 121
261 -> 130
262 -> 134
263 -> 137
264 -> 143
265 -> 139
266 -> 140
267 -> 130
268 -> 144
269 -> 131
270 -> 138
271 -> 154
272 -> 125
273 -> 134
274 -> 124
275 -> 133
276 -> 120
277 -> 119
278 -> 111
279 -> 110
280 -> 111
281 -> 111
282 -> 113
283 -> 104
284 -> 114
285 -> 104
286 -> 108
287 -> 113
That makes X 137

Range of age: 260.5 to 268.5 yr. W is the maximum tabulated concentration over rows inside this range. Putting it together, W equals 144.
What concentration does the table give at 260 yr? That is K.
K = 121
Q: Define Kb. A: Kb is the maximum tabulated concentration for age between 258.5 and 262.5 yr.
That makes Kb 134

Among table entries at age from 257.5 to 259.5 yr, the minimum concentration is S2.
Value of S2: 122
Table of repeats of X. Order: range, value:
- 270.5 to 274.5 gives 134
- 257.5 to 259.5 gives 124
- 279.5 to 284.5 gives 111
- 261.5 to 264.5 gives 138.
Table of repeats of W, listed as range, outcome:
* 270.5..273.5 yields 154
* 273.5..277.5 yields 133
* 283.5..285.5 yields 114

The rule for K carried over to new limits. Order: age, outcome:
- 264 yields 143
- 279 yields 110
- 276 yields 120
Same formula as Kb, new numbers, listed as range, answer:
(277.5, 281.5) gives 111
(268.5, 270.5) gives 138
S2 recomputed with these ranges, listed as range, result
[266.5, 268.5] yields 130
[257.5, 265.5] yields 121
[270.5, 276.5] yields 120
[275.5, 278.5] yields 111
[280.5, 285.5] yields 104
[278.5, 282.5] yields 110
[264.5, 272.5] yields 125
